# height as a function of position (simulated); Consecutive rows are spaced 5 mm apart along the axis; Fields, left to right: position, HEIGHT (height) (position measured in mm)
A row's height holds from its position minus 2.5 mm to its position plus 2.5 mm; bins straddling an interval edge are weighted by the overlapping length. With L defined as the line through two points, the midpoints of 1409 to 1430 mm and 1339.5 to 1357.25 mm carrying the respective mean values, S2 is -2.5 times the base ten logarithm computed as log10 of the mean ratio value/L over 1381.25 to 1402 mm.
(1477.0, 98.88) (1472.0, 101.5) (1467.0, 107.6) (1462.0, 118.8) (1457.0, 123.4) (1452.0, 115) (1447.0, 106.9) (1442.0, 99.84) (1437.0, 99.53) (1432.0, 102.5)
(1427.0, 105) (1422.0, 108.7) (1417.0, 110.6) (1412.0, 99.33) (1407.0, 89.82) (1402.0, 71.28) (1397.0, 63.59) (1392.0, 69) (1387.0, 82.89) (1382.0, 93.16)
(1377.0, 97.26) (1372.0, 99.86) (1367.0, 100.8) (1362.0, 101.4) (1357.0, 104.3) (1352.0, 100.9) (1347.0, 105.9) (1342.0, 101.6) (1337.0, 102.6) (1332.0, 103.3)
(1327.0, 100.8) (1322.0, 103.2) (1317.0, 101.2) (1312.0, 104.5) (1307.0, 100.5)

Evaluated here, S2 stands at 0.36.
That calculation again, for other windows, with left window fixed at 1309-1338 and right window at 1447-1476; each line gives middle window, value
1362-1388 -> 0.11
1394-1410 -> 0.39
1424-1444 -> 0.08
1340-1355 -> 0.01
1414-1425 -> 0.00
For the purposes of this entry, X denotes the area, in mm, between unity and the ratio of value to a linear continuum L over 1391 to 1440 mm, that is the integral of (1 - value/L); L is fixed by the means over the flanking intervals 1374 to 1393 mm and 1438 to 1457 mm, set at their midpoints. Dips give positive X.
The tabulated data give 2.9 mm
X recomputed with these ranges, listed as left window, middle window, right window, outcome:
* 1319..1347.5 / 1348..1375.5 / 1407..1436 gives 0.4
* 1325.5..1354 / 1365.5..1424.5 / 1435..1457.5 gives 8.4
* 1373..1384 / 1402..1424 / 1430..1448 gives 0.2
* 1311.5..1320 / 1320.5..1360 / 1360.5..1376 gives -0.5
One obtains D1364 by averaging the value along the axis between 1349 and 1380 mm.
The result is 101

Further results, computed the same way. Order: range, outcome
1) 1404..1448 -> 102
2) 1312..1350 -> 103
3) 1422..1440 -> 103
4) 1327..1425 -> 95.3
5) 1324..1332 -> 102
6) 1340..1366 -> 103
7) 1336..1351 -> 103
